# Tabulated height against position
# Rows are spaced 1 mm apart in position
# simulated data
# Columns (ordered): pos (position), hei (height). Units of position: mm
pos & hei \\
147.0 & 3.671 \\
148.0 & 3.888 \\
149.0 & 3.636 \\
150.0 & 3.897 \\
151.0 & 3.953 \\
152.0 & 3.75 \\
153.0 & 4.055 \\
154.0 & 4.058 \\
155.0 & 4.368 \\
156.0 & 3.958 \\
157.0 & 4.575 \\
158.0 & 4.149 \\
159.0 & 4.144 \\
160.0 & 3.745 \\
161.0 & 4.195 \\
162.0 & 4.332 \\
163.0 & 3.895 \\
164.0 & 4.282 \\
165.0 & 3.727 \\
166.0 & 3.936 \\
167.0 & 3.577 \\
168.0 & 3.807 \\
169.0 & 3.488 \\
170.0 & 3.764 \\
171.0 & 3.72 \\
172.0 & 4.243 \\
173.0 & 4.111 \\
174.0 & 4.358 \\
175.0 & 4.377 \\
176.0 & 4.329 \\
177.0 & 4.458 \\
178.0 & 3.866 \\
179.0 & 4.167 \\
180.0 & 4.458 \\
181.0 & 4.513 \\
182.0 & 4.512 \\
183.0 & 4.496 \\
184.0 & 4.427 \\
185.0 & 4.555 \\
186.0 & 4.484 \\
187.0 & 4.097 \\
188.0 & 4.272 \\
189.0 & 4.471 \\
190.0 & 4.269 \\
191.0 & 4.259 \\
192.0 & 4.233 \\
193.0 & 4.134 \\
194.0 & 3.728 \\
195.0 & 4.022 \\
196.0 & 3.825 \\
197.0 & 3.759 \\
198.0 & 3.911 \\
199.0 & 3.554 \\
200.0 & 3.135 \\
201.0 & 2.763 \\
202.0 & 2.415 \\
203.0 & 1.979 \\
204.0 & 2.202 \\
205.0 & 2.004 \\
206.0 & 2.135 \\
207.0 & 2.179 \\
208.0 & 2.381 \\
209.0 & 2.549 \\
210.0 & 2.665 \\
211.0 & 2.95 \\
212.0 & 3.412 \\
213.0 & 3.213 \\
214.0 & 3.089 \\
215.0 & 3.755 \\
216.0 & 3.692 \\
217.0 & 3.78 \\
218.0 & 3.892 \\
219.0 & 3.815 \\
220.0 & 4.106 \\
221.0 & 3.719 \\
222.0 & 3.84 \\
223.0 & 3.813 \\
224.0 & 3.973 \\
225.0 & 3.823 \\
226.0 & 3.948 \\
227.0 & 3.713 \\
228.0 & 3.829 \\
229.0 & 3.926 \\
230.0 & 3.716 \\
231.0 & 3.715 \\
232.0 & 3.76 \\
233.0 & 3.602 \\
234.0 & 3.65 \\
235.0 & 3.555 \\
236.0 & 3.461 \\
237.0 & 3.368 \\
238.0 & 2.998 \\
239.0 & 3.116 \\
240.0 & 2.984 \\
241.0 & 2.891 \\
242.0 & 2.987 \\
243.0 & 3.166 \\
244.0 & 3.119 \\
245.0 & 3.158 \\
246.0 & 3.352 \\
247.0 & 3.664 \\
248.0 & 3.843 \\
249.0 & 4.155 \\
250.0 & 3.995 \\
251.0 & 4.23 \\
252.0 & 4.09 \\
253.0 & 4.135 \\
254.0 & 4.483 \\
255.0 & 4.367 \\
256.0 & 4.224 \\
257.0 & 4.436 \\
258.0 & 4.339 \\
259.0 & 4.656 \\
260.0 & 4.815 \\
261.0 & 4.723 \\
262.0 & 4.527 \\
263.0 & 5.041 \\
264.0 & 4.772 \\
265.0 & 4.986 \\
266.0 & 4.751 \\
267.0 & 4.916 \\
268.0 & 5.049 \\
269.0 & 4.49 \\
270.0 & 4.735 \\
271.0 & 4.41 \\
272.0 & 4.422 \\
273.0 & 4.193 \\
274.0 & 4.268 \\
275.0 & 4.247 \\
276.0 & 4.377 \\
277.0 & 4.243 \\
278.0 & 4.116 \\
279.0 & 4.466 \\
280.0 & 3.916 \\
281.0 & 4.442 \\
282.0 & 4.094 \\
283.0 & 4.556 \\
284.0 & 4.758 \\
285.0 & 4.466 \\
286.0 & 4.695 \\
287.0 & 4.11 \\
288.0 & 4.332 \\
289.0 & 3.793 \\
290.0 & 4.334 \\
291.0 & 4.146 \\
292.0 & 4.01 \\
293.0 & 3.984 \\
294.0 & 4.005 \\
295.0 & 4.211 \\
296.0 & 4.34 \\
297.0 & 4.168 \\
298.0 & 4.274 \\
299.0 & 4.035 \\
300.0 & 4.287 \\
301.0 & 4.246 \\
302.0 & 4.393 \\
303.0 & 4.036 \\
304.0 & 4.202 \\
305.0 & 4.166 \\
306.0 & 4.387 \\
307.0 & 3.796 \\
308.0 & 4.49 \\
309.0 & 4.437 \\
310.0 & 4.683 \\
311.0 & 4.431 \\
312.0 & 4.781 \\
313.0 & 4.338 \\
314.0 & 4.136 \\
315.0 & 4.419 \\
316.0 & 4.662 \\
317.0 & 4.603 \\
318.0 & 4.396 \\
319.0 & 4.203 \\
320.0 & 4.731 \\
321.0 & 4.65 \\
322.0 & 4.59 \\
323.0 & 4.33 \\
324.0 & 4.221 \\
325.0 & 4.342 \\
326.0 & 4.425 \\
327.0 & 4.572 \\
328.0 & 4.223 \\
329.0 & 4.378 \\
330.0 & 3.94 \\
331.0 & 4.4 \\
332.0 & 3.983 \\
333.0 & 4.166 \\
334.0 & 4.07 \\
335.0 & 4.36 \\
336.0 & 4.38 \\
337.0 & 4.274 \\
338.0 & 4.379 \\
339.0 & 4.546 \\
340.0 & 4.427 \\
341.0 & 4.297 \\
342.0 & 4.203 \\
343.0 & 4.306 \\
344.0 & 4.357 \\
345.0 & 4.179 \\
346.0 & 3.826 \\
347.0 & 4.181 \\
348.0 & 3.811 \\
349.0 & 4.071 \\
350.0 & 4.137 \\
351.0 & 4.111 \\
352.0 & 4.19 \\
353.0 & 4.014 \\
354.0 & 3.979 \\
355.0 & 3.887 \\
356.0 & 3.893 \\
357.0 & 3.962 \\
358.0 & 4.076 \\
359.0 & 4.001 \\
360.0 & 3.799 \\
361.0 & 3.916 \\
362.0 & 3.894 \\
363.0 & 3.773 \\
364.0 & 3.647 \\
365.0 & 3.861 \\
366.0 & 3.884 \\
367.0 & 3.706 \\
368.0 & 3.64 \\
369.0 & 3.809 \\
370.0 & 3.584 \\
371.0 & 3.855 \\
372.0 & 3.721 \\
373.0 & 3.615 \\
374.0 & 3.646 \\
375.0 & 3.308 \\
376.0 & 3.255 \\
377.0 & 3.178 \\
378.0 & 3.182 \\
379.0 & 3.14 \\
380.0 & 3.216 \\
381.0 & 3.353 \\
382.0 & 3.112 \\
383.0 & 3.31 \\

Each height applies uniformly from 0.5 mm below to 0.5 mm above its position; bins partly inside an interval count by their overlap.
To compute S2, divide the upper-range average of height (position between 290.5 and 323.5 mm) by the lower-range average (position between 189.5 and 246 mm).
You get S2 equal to 1.3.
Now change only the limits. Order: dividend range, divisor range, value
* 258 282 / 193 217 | 1.48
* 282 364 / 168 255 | 1.16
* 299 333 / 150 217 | 1.16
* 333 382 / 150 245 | 1.05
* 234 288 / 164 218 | 1.13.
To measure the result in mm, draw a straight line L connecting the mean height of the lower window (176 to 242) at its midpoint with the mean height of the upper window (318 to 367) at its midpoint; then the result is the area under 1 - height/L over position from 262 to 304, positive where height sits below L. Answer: -4.9 mm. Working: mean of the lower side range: 3.6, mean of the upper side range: 4.16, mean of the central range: 4.37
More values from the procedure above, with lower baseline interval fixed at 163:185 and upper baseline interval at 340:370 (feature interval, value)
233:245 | 2.5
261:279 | -2.3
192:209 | 4.5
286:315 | -1.6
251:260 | -0.7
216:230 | 0.8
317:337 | -1.7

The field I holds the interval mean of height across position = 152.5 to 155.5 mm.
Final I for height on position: 4.16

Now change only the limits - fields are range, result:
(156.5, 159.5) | 4.29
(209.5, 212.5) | 3.01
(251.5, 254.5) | 4.24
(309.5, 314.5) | 4.47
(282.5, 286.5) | 4.62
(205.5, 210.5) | 2.38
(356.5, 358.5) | 4.02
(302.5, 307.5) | 4.12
